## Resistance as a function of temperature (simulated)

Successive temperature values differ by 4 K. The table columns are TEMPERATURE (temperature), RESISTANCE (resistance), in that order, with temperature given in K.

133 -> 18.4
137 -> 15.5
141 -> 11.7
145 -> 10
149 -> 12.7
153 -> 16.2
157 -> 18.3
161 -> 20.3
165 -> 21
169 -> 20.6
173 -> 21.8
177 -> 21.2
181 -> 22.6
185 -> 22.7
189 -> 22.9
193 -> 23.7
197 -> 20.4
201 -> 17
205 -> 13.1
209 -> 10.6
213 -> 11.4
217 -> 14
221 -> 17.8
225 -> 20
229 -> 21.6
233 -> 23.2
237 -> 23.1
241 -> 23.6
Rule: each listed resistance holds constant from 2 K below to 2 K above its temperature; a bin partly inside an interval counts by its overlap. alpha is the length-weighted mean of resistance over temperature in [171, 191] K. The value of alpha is 22.2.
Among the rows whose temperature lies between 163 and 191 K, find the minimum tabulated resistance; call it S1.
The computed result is 20.6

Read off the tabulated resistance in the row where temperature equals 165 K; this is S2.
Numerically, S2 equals 21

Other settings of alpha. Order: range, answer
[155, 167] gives 19.9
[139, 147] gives 10.8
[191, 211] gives 17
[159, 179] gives 21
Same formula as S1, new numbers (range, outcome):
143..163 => 10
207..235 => 10.6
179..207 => 13.1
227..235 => 21.6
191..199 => 20.4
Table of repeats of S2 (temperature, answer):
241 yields 23.6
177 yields 21.2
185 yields 22.7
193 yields 23.7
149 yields 12.7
